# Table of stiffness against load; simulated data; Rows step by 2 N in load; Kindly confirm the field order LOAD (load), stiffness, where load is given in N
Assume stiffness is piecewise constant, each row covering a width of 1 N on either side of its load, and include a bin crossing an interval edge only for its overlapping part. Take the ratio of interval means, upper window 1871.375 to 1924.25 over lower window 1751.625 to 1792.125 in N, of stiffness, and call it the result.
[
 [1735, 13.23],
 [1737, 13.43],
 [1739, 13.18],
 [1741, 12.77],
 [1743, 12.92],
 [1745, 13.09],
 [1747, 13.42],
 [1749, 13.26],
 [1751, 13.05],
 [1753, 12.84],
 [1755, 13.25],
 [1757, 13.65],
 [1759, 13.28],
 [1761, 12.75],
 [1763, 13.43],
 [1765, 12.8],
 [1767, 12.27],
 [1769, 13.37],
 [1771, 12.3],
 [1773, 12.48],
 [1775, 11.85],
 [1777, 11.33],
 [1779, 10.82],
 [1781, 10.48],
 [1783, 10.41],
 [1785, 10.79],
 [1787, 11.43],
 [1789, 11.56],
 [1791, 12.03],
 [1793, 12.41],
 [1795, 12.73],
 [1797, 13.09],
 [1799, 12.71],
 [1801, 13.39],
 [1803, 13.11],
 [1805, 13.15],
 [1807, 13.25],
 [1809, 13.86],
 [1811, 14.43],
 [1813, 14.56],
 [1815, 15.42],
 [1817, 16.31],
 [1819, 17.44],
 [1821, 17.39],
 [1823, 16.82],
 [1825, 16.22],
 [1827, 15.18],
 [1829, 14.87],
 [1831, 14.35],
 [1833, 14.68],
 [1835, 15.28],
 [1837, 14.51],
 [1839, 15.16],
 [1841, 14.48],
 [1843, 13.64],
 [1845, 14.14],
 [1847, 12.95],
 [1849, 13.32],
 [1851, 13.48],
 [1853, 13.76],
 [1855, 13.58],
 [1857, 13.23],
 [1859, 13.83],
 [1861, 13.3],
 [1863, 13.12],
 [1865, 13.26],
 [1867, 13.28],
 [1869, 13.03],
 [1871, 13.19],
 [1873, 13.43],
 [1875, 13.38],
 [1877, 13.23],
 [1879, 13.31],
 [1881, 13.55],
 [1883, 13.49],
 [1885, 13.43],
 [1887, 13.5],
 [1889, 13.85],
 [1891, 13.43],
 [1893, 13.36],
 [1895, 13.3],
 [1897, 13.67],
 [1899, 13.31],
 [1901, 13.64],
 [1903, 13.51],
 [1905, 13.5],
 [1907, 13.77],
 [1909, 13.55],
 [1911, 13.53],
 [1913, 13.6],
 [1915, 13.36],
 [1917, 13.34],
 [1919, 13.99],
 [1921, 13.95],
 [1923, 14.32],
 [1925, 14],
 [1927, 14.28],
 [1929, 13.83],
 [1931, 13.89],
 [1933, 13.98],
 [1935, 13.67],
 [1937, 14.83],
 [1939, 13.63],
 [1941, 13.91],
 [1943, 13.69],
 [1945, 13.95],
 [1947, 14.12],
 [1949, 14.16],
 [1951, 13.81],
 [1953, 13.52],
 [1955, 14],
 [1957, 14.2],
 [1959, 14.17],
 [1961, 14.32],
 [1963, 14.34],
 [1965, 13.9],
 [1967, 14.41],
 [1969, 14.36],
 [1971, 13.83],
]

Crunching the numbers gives 1.11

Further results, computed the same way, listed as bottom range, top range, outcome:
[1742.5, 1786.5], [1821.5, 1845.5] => 1.21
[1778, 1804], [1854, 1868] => 1.12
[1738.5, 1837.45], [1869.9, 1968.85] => 1.03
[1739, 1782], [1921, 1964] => 1.11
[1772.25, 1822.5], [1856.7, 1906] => 1.02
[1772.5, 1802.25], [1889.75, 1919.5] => 1.14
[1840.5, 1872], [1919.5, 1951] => 1.04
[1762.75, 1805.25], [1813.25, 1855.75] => 1.23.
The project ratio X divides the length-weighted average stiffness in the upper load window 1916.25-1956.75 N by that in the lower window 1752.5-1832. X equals 1.05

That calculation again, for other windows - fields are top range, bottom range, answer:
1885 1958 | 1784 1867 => 0.99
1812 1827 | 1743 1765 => 1.23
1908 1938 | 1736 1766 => 1.06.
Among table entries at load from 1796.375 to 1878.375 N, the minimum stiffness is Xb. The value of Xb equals 12.71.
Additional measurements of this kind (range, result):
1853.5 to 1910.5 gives 13.03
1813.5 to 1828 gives 15.18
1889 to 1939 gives 13.3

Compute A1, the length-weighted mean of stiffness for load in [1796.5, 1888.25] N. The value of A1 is 14.1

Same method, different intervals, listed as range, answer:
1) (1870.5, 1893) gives 13.4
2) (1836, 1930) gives 13.6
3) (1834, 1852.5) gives 14.1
